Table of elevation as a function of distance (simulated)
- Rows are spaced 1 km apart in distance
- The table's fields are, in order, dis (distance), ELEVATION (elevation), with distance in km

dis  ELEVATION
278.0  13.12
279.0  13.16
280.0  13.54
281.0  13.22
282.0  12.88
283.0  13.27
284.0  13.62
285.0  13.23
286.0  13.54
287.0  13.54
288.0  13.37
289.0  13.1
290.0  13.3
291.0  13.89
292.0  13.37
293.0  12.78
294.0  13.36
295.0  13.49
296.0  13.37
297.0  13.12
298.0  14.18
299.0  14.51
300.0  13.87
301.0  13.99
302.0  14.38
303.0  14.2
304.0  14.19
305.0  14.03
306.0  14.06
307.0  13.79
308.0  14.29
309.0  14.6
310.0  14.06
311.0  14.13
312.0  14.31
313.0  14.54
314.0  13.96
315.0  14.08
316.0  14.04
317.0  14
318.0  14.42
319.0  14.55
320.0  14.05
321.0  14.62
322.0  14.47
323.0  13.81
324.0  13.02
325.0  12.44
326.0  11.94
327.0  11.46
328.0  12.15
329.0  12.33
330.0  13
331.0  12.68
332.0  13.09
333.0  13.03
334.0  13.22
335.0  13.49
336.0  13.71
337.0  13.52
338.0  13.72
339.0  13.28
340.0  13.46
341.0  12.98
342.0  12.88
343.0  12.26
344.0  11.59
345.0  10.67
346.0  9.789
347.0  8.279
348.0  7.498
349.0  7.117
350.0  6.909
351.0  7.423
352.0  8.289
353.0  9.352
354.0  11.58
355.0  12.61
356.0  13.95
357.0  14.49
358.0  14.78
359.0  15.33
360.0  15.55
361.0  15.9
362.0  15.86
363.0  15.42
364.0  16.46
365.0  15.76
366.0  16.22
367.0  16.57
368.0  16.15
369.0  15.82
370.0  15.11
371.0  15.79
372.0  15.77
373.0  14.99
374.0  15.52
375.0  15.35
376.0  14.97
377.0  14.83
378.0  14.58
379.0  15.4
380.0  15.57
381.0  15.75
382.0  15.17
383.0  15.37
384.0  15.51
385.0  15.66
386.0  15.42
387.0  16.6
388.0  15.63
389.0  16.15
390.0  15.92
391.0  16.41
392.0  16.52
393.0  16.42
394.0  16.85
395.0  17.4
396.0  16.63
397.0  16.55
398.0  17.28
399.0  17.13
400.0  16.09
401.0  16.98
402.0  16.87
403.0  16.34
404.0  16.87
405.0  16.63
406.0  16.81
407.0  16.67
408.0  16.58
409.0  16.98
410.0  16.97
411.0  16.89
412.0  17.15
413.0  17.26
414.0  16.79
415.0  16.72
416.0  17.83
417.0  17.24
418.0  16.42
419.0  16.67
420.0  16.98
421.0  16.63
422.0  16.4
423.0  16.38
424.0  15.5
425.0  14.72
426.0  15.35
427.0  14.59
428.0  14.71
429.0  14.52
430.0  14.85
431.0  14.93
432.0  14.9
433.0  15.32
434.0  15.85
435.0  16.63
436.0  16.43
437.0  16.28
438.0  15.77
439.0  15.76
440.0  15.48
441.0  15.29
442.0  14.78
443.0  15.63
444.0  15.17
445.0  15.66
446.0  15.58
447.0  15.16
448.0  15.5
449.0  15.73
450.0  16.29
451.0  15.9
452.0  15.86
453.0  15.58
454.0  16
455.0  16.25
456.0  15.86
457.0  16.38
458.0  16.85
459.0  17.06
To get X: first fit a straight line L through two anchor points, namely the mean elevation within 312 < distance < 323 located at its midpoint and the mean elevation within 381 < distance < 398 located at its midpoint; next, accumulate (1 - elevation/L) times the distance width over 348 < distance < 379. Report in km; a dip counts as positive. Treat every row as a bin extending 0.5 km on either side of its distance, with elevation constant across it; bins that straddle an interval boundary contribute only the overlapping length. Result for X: 3.3 km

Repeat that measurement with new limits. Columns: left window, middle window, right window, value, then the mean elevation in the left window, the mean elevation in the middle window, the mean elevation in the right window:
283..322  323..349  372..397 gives 4.4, 13.9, 12.2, 15.8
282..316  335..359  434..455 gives 5.0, 13.8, 11.4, 15.7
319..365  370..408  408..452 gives -4.4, 12.6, 16.1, 16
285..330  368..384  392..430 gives 0.2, 13.7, 15.4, 16.5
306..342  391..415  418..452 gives -2.8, 13.5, 16.8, 15.6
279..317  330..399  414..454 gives 3.0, 13.8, 14.1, 15.8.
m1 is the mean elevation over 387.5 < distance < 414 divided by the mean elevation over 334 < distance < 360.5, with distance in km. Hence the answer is 1.4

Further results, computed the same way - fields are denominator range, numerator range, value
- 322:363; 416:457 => 1.28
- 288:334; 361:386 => 1.14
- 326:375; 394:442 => 1.24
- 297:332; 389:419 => 1.22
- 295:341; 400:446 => 1.18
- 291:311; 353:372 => 1.08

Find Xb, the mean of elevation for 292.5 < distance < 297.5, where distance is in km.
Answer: 13.2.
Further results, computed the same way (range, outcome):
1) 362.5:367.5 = 16.1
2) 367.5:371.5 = 15.7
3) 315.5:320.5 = 14.2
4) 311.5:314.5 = 14.3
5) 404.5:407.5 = 16.7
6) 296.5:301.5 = 13.9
